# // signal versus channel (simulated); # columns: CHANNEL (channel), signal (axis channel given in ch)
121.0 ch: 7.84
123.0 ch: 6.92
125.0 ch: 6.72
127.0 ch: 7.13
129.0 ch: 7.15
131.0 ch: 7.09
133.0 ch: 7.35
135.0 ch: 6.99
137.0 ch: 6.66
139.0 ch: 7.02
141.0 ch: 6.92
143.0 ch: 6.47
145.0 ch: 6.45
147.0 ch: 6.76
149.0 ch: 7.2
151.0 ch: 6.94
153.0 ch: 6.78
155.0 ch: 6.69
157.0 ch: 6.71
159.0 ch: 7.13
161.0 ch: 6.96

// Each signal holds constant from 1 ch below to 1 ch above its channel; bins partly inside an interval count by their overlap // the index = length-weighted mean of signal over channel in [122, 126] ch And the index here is 6.82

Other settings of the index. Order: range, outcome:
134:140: 6.89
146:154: 6.92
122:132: 7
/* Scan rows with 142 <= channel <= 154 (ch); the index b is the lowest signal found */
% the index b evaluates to 6.45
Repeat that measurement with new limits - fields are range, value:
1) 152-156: 6.69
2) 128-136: 6.99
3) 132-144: 6.47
